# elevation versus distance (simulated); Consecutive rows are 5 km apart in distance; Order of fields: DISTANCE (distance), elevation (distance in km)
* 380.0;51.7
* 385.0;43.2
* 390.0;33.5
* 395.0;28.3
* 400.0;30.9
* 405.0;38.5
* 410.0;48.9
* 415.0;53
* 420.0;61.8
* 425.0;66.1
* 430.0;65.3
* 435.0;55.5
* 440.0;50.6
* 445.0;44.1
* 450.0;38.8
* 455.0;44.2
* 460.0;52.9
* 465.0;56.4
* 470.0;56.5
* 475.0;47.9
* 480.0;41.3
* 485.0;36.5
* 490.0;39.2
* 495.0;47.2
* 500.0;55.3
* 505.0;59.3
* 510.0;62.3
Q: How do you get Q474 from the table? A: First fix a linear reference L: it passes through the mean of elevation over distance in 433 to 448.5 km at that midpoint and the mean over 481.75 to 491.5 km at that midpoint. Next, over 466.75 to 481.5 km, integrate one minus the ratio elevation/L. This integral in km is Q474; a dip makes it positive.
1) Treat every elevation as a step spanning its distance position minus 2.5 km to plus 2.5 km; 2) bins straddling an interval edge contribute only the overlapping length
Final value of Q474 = -3.0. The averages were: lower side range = 49.2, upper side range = 38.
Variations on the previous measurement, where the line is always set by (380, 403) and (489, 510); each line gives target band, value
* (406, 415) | -2.2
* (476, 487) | 2.1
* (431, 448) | -3.1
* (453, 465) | -1.0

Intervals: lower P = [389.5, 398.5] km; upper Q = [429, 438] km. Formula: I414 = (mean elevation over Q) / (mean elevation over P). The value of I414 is 1.9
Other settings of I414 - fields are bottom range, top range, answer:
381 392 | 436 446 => 1.21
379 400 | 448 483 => 1.29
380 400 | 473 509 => 1.29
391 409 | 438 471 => 1.43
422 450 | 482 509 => 0.88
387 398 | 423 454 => 1.68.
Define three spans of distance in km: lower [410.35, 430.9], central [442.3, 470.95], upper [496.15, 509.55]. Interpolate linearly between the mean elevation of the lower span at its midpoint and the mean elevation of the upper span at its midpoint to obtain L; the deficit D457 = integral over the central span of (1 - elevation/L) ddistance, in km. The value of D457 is 5.0 km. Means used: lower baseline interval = 59.9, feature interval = 48.4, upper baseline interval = 57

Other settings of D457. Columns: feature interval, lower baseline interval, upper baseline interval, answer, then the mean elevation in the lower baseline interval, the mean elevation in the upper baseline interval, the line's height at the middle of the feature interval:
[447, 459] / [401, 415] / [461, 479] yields 1.7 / 44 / 52.5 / 50.2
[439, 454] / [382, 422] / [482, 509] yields 0.4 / 42.1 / 48.2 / 45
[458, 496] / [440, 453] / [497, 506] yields 2.3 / 43.3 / 56.4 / 50.6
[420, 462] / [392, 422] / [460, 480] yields -4.6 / 43.1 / 52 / 47.9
